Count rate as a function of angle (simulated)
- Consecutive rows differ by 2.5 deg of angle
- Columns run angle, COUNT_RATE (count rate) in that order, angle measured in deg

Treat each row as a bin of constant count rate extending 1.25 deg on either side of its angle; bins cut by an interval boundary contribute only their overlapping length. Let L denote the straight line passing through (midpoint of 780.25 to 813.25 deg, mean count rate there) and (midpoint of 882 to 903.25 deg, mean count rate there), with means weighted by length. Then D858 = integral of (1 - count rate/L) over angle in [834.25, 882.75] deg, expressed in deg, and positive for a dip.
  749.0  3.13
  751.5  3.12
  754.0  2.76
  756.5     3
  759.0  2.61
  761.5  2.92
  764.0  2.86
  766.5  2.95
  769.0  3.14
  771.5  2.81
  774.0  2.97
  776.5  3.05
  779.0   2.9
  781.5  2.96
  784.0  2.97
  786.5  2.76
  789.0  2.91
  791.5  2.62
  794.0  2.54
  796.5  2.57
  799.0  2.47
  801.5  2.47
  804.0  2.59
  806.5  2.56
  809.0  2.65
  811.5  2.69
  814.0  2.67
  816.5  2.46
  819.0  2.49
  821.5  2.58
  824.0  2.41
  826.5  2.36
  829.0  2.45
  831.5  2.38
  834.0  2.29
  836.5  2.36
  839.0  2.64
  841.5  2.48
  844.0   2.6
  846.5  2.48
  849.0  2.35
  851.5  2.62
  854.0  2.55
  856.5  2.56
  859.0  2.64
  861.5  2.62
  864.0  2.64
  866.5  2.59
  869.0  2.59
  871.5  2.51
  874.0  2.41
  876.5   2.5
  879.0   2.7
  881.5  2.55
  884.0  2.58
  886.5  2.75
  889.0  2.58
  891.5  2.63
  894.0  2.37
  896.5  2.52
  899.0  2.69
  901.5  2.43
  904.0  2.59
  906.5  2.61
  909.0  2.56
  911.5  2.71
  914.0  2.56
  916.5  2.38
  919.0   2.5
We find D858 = 1.20 deg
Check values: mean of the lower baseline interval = 2.67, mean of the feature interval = 2.54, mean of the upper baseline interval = 2.57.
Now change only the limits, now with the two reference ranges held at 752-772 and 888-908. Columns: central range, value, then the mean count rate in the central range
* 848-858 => 0.5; 2.53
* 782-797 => 0.4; 2.75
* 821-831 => 1.1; 2.44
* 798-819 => 1.6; 2.57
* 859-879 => 0.4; 2.57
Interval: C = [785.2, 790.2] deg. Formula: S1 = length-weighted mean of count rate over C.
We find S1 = 2.84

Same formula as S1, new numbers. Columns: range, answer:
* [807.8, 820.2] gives 2.59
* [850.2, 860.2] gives 2.59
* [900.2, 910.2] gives 2.55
